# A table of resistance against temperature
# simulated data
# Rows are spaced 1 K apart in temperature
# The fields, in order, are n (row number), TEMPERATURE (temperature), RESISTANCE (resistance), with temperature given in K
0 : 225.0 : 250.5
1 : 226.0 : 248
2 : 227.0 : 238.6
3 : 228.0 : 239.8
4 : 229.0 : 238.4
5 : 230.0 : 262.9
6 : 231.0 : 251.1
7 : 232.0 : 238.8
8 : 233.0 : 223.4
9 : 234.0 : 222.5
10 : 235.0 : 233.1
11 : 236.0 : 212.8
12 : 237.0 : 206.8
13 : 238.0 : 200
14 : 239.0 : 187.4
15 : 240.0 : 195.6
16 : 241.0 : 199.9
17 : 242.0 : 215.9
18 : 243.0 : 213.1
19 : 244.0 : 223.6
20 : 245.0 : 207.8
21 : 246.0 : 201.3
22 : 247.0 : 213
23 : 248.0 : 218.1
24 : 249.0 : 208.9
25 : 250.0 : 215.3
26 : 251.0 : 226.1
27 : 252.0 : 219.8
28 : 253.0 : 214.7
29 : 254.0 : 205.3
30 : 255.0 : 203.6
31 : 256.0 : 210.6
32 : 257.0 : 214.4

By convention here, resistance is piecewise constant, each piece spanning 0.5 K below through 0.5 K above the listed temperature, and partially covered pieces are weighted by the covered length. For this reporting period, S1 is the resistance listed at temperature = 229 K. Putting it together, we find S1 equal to 238.4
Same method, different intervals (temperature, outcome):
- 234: 222.5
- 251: 226.1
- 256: 210.6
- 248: 218.1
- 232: 238.8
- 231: 251.1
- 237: 206.8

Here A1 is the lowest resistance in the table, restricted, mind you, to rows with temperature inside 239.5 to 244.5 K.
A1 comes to 195.6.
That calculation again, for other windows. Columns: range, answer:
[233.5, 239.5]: 187.4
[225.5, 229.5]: 238.4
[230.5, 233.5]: 223.4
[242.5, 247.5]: 201.3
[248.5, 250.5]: 208.9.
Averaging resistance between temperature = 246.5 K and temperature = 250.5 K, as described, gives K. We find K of 214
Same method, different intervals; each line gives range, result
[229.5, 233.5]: 244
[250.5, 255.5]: 214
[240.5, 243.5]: 210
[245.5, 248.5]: 211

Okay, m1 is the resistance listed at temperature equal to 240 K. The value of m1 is 195.6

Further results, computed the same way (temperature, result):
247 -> 213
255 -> 203.6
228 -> 239.8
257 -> 214.4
